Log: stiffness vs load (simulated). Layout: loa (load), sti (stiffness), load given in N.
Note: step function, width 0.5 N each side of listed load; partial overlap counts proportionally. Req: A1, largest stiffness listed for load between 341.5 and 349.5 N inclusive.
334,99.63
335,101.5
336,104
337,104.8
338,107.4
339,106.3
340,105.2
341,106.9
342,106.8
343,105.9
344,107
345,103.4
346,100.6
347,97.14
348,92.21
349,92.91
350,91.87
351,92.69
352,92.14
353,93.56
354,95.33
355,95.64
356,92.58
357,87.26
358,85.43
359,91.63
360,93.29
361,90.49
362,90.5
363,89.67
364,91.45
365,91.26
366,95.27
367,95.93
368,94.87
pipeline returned 107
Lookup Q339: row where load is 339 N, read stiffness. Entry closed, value 106.3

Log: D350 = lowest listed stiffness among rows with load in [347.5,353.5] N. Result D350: 91.87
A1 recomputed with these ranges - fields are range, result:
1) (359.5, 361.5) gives 93.29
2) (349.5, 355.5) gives 95.64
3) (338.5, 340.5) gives 106.3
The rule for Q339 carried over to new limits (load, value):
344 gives 107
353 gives 93.56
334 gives 99.63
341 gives 106.9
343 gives 105.9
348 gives 92.21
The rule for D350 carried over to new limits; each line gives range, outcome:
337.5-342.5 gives 105.2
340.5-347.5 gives 97.14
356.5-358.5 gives 85.43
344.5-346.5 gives 100.6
